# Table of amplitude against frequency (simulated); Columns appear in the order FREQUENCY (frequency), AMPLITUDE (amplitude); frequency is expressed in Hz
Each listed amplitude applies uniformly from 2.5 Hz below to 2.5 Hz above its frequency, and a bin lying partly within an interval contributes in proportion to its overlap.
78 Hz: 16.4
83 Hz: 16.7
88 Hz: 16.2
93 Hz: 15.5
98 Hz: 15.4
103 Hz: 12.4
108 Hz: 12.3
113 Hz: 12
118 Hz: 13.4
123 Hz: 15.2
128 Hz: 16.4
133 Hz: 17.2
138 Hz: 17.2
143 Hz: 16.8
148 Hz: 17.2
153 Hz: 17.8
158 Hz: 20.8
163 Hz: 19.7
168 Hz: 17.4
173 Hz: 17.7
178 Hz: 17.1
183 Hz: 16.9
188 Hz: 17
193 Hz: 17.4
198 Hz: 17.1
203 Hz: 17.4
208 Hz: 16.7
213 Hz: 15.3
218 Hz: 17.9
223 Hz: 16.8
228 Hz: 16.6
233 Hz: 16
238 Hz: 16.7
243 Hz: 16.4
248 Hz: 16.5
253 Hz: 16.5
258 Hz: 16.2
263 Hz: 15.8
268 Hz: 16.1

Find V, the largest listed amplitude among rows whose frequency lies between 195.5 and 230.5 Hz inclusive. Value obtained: 17.9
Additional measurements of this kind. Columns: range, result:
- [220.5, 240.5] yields 16.8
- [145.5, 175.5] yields 20.8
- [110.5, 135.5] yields 17.2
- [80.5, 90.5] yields 16.7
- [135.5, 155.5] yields 17.8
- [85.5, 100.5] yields 16.2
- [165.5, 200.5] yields 17.7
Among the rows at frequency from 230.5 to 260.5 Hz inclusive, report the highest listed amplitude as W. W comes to 16.7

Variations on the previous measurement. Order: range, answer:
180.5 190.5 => 17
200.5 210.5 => 17.4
